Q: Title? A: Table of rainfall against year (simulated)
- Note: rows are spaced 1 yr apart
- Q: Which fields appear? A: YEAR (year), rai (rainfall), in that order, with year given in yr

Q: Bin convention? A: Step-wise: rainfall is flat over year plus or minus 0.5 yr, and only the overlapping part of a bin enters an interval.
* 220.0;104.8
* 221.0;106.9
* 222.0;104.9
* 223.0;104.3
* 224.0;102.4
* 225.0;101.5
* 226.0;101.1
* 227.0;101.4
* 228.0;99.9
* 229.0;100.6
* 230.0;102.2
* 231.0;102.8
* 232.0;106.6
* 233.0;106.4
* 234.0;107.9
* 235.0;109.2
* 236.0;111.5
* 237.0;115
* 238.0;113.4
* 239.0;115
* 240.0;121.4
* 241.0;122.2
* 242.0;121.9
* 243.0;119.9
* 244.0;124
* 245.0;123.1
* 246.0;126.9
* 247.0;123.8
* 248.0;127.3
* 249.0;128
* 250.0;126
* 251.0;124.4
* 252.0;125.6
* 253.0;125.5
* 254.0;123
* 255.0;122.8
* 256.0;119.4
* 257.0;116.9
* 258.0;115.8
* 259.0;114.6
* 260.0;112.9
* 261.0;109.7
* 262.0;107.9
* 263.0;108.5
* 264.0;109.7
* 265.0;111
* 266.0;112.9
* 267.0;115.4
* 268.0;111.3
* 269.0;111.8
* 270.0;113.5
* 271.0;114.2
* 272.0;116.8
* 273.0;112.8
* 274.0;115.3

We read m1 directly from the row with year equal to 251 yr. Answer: 124.4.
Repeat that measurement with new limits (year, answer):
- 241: 122.2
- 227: 101.4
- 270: 113.5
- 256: 119.4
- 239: 115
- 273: 112.8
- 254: 123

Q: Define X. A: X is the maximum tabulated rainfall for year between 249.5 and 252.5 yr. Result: 126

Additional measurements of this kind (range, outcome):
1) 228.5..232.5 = 106.6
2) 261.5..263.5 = 108.5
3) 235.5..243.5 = 122.2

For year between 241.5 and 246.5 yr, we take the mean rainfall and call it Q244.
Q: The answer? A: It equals 123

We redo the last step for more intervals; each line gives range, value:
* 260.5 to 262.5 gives 109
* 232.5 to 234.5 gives 107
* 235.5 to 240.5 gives 115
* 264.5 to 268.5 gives 113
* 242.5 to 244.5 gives 122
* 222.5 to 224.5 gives 103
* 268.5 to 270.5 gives 113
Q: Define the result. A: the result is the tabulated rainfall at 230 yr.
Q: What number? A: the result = 102.2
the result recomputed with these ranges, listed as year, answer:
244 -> 124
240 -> 121.4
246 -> 126.9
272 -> 116.8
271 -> 114.2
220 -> 104.8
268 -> 111.3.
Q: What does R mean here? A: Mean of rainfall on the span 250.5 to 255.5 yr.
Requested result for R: 124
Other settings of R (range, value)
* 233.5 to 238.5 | 111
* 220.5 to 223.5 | 105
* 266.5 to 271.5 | 113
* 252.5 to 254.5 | 124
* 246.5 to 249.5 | 126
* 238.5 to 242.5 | 120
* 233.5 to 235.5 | 109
